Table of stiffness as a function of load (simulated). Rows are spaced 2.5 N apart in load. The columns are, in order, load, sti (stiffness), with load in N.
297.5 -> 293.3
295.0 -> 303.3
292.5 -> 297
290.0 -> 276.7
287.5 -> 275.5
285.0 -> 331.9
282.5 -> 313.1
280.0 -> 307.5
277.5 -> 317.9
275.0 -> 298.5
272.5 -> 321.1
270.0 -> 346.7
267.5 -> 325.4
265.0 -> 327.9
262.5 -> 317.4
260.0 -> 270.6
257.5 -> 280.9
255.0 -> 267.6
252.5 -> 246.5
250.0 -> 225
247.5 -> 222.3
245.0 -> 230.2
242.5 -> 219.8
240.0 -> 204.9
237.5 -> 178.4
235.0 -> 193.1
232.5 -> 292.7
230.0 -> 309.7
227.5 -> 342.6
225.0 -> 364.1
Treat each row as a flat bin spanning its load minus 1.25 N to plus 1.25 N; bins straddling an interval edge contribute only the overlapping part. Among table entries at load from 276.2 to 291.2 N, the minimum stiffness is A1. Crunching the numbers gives 275.5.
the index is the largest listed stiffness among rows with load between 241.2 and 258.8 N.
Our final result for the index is 280.9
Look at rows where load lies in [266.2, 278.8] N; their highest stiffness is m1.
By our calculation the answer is 346.7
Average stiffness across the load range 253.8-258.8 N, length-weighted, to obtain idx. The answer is 274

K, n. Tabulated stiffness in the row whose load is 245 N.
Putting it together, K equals 230.2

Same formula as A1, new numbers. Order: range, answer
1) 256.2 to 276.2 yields 270.6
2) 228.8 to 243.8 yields 178.4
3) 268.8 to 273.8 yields 321.1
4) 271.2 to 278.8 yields 298.5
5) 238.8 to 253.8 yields 204.9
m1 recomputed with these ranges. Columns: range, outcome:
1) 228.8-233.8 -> 309.7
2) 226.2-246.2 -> 342.6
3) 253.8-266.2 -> 327.9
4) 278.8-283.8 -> 313.1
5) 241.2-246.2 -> 230.2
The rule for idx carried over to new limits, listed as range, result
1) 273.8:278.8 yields 308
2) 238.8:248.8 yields 219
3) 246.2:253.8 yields 231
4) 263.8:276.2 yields 324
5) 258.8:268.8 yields 311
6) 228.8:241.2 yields 236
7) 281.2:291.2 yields 299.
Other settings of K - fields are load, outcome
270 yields 346.7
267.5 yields 325.4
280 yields 307.5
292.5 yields 297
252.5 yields 246.5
